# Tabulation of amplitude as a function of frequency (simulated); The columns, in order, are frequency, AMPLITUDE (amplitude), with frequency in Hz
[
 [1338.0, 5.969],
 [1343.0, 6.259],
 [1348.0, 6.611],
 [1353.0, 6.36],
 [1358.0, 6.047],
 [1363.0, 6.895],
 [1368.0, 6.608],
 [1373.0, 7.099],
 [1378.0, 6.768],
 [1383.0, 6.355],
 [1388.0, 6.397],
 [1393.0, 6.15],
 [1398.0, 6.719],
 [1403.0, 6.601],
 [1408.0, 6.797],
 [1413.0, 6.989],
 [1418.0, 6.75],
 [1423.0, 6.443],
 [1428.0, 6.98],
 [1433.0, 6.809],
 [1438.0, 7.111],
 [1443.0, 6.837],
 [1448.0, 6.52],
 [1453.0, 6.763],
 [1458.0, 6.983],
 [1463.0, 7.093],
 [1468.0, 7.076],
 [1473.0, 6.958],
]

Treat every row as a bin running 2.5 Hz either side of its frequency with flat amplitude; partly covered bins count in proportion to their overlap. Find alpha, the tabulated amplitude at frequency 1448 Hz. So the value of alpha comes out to 6.52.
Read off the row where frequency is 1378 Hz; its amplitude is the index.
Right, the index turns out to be 6.768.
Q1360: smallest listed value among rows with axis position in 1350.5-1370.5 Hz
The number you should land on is 6.047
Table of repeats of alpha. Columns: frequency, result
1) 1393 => 6.15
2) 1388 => 6.397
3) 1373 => 7.099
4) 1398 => 6.719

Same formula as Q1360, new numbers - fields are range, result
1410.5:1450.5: 6.443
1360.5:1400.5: 6.15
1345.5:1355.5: 6.36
